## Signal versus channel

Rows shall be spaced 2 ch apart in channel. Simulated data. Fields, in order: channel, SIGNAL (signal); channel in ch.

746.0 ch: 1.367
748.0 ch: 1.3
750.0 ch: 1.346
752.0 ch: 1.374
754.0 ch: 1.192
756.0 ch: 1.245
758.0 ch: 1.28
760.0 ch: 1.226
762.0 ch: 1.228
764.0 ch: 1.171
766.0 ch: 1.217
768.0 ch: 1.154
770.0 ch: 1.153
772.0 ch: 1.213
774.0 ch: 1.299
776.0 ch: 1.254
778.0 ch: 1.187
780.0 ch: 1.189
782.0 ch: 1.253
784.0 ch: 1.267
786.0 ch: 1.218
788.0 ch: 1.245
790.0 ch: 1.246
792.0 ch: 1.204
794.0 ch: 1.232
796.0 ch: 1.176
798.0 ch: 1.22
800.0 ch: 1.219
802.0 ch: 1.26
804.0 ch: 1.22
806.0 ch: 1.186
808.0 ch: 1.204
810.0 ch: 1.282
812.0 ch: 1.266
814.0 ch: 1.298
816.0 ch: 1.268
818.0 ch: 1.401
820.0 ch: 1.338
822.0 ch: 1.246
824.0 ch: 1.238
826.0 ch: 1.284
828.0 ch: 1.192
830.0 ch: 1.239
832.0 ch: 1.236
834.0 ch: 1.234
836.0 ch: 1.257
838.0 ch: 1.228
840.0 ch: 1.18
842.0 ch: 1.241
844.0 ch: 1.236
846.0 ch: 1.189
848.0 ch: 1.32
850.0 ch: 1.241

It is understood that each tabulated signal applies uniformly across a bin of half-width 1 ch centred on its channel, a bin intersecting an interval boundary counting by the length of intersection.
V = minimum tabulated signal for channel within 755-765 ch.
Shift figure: 1.171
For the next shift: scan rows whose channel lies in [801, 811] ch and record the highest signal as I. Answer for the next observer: 1.282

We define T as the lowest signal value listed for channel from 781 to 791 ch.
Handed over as 1.218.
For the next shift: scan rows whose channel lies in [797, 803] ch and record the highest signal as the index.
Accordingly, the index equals 1.26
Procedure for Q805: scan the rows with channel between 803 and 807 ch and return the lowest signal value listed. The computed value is 1.186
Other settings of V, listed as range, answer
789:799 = 1.176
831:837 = 1.234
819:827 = 1.238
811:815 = 1.266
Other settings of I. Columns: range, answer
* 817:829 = 1.401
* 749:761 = 1.374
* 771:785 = 1.299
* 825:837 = 1.284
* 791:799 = 1.232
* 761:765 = 1.228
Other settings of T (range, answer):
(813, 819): 1.268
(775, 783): 1.187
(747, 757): 1.192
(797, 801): 1.219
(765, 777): 1.153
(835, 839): 1.228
